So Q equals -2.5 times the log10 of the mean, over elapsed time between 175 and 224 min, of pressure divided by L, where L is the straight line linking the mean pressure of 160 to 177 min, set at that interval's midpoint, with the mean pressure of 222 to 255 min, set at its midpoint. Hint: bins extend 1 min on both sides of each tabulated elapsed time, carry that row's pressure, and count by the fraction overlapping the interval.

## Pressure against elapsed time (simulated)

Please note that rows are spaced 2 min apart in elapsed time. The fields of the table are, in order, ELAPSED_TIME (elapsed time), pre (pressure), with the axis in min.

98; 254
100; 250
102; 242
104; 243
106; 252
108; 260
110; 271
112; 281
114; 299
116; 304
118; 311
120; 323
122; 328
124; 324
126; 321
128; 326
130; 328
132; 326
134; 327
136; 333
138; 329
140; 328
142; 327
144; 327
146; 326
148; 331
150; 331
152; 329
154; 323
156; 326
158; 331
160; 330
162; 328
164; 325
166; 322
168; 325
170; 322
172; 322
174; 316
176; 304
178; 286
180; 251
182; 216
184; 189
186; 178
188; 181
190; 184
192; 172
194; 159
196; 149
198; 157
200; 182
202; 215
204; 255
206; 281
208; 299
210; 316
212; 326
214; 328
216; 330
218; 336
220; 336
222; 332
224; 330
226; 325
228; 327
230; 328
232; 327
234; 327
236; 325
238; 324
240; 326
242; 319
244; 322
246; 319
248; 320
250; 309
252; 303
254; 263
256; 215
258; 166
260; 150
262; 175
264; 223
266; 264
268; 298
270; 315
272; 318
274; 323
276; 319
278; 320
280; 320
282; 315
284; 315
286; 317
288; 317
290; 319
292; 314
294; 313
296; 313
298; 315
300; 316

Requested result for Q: 0.268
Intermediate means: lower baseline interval 321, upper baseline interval 319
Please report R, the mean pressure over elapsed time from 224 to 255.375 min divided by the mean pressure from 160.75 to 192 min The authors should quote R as 1.19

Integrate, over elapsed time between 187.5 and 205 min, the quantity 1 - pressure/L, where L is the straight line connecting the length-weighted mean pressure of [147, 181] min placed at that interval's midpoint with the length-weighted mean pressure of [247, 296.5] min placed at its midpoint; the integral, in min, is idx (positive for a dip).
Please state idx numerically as 7.0 min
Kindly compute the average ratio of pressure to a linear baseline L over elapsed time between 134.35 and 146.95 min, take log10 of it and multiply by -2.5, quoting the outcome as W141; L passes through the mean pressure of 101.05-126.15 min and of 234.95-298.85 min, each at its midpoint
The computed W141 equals -0.14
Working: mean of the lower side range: 288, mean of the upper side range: 293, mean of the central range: 328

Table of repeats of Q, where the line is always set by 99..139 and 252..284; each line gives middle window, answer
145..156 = -0.12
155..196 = 0.09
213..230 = -0.19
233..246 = -0.18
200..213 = 0.03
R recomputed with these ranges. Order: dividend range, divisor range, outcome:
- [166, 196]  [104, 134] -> 0.80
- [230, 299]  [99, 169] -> 0.95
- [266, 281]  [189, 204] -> 1.74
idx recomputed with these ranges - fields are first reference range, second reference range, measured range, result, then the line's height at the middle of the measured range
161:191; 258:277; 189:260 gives -4.0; 265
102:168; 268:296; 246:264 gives 4.3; 316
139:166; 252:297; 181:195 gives 5.9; 314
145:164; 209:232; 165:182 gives 1.4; 328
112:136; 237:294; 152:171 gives -0.9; 311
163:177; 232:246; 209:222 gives -0.3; 322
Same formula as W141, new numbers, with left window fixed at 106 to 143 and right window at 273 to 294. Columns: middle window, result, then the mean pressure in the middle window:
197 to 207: 0.399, 218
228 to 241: -0.035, 326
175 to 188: 0.324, 233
